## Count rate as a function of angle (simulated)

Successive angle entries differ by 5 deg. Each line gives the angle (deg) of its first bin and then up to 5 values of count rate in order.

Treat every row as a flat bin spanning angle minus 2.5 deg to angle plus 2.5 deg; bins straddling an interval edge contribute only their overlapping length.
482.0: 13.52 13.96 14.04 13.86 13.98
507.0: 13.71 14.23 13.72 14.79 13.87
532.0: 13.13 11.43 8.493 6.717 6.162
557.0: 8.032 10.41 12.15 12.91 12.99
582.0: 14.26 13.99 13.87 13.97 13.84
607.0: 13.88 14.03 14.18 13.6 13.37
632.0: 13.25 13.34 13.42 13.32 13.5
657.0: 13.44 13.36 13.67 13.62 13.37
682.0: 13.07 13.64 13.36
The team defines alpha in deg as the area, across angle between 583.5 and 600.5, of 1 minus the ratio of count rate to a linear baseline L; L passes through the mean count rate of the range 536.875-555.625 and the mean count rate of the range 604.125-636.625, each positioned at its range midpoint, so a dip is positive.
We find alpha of -3.8 deg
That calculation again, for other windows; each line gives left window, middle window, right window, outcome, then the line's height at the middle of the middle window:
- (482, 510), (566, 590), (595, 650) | 0.7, 13.7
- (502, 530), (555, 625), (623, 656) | 3.0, 13.6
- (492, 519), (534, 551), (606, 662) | 6.2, 13.8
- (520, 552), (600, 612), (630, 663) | -1.4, 12.5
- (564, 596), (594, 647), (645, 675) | -1.0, 13.4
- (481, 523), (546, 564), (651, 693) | 7.8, 13.8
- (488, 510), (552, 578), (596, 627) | 6.0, 13.9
